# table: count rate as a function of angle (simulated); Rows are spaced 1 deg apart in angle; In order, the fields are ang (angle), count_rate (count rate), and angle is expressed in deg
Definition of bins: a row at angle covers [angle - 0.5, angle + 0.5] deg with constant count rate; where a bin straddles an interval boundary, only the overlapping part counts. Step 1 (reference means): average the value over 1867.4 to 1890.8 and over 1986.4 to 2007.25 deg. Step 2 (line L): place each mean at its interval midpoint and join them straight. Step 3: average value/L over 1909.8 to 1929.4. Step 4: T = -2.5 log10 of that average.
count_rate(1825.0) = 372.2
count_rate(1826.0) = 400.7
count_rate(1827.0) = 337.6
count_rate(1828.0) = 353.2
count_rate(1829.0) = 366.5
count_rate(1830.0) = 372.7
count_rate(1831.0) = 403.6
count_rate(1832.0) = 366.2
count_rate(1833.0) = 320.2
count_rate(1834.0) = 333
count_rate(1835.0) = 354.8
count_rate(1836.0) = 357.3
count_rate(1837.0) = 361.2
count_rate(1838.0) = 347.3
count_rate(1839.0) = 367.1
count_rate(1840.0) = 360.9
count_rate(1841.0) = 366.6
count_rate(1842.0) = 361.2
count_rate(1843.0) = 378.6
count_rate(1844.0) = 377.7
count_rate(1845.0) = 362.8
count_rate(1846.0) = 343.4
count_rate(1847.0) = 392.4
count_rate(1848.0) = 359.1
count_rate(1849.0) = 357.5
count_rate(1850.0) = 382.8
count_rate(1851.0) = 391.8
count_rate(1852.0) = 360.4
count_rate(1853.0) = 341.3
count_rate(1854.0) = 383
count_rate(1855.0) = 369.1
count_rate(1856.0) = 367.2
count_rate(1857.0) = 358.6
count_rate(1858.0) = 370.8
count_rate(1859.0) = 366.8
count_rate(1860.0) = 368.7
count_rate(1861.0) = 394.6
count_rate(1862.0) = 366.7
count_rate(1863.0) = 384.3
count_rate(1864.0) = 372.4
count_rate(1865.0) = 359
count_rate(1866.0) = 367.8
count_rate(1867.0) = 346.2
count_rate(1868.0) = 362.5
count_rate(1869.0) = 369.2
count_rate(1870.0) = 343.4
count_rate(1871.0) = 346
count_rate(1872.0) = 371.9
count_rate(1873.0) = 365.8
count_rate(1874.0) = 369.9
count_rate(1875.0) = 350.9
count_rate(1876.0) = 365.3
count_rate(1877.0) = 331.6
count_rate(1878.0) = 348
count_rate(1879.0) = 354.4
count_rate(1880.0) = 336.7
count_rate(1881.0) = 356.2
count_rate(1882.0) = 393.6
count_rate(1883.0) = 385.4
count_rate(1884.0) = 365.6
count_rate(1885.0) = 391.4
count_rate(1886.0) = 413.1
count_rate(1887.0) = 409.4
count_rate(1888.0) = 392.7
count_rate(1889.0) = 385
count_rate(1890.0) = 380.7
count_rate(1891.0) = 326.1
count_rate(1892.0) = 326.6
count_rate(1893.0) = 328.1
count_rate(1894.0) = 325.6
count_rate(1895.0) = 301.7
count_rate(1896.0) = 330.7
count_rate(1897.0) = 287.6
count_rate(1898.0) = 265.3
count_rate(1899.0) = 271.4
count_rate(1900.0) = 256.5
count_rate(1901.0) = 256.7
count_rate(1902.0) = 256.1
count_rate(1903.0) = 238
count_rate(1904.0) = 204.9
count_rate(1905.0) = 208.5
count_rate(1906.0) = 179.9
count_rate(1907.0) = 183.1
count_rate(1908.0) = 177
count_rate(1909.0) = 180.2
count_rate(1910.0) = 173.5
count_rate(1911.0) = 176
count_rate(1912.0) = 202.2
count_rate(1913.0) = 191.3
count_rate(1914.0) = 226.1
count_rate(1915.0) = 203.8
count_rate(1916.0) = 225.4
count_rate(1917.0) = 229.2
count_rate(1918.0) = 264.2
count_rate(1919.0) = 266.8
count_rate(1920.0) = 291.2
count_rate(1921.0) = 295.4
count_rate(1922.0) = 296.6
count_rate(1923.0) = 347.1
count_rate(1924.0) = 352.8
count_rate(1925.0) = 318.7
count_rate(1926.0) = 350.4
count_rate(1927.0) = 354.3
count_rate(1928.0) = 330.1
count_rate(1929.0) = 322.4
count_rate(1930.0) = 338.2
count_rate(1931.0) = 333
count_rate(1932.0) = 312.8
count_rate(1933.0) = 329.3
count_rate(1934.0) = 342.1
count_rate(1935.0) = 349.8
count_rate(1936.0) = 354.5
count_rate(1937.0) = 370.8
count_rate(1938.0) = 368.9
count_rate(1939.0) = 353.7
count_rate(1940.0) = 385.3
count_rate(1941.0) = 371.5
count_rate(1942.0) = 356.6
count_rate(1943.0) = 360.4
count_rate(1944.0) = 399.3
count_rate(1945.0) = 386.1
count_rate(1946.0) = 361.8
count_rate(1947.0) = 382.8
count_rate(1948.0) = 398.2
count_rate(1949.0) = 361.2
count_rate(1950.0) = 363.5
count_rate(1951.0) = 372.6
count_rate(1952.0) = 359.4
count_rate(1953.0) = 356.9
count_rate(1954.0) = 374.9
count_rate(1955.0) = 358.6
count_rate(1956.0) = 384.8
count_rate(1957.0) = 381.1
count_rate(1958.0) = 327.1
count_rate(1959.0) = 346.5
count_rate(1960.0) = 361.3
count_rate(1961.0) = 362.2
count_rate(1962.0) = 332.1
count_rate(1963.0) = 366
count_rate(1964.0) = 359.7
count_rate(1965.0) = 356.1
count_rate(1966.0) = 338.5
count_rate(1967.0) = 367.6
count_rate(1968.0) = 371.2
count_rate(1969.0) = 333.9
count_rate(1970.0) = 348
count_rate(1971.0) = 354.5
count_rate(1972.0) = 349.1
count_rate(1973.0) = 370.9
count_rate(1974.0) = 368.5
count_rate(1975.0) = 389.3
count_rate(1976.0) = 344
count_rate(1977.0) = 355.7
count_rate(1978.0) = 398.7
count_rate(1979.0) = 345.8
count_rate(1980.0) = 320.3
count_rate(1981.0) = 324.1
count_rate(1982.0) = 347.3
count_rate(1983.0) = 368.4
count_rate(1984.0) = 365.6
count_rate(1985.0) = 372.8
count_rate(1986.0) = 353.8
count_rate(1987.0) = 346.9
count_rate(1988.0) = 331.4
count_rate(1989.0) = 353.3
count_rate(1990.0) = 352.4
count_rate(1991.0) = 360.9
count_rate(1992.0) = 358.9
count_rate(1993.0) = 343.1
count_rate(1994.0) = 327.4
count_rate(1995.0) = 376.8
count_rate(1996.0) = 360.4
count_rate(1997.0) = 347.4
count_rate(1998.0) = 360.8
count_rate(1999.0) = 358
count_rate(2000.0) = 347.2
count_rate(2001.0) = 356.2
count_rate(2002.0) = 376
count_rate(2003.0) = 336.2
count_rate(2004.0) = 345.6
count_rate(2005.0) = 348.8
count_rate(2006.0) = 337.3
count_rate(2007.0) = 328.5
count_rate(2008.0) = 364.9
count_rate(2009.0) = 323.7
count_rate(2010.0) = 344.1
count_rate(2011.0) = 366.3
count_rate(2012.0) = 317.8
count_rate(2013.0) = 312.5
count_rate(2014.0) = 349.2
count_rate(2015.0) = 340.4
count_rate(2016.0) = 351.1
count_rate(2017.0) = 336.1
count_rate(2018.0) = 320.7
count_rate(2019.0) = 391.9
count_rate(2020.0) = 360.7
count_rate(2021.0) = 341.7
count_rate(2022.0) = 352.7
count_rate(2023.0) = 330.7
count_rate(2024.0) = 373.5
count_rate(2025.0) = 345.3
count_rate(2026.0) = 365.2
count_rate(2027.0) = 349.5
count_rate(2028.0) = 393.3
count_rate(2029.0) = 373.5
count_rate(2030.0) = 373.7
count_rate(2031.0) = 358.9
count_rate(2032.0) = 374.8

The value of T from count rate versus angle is 0.31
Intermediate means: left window 368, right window 350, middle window 272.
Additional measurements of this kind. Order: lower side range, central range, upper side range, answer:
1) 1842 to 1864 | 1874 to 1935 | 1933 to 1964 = 0.22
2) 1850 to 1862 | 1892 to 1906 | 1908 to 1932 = 0.13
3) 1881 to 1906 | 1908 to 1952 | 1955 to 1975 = 0.09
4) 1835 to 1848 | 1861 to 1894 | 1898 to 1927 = -0.20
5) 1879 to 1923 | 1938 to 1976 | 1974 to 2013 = -0.12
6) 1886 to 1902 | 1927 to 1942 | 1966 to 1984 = -0.02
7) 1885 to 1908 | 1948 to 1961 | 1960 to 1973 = -0.06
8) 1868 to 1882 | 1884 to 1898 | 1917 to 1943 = 0.00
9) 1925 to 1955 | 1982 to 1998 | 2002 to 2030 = -0.01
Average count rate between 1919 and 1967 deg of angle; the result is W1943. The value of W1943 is 352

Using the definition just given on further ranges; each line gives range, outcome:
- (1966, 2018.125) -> 351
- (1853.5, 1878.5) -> 364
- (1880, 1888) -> 385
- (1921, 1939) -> 339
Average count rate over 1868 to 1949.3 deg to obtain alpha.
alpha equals 317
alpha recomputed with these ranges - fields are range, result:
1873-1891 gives 371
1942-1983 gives 361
